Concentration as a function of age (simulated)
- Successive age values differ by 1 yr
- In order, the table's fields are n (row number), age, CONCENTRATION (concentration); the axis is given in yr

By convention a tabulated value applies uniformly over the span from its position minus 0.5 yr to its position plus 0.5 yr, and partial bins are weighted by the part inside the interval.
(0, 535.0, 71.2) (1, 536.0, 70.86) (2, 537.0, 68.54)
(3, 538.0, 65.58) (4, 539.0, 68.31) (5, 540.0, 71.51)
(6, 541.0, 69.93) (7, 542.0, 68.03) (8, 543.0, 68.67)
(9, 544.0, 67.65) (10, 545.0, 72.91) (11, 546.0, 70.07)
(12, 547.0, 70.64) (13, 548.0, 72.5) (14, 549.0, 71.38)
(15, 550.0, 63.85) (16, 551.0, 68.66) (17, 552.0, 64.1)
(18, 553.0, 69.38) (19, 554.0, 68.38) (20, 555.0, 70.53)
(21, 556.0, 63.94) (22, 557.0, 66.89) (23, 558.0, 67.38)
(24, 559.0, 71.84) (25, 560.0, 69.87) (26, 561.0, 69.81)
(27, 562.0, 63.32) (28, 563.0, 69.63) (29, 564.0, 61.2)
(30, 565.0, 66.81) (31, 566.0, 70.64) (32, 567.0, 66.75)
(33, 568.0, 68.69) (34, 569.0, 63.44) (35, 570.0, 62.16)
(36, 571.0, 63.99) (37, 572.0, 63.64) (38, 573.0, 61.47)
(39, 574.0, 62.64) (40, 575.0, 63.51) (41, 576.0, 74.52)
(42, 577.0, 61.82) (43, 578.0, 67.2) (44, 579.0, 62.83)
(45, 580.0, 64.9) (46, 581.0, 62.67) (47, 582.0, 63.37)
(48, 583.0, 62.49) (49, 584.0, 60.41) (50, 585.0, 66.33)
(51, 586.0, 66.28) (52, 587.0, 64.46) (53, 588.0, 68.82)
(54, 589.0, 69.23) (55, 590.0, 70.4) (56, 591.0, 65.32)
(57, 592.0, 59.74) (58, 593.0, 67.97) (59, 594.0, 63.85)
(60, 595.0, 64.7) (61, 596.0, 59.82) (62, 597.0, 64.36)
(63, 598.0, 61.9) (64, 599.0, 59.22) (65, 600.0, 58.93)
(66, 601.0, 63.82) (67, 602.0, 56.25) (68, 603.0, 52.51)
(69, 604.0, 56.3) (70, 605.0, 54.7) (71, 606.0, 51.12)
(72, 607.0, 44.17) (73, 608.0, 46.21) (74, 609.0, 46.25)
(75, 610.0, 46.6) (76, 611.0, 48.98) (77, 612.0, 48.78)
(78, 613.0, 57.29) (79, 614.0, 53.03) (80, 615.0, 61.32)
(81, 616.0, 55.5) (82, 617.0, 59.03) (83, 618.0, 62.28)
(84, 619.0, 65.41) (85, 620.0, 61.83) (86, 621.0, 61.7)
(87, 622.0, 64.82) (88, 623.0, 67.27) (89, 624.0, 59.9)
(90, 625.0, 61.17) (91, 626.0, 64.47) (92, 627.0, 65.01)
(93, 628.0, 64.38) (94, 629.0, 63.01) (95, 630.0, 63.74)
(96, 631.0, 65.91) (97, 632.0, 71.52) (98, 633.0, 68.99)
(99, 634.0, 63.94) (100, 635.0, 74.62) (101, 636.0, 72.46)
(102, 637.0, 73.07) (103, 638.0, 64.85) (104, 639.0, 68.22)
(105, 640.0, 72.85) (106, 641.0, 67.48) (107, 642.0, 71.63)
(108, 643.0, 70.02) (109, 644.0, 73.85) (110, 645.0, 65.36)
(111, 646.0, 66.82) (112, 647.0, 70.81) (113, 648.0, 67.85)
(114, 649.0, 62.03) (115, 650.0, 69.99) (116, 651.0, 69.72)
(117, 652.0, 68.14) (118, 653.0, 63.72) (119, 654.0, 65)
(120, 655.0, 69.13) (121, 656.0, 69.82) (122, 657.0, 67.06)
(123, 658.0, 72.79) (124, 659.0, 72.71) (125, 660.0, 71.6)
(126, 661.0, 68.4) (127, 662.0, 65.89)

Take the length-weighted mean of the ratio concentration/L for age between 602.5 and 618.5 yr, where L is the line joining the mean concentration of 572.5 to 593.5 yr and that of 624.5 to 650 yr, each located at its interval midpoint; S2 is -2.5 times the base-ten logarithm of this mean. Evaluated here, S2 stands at 0.25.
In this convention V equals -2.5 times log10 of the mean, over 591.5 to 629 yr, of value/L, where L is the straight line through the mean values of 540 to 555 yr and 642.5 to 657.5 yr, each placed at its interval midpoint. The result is 0.17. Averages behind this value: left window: 69.1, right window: 68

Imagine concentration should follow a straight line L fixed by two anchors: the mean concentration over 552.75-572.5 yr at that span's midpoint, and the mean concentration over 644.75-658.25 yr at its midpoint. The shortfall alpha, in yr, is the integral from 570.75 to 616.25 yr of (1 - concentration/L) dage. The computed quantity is 4.70 yr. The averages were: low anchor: 66.9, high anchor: 67.7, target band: 60.2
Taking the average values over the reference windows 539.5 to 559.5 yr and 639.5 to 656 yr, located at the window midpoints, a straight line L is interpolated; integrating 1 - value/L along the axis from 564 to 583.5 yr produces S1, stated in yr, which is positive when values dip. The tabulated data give 1.1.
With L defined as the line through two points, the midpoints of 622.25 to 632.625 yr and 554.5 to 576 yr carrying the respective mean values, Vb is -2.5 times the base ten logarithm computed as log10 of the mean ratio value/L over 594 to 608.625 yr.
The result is 0.15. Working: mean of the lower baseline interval 66.3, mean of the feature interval 56.9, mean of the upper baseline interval 64.7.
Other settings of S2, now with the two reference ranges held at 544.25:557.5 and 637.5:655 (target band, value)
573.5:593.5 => 0.05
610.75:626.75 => 0.14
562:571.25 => 0.04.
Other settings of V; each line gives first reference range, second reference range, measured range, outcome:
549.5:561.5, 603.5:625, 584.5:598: -0.08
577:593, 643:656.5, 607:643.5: 0.08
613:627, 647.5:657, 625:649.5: -0.06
